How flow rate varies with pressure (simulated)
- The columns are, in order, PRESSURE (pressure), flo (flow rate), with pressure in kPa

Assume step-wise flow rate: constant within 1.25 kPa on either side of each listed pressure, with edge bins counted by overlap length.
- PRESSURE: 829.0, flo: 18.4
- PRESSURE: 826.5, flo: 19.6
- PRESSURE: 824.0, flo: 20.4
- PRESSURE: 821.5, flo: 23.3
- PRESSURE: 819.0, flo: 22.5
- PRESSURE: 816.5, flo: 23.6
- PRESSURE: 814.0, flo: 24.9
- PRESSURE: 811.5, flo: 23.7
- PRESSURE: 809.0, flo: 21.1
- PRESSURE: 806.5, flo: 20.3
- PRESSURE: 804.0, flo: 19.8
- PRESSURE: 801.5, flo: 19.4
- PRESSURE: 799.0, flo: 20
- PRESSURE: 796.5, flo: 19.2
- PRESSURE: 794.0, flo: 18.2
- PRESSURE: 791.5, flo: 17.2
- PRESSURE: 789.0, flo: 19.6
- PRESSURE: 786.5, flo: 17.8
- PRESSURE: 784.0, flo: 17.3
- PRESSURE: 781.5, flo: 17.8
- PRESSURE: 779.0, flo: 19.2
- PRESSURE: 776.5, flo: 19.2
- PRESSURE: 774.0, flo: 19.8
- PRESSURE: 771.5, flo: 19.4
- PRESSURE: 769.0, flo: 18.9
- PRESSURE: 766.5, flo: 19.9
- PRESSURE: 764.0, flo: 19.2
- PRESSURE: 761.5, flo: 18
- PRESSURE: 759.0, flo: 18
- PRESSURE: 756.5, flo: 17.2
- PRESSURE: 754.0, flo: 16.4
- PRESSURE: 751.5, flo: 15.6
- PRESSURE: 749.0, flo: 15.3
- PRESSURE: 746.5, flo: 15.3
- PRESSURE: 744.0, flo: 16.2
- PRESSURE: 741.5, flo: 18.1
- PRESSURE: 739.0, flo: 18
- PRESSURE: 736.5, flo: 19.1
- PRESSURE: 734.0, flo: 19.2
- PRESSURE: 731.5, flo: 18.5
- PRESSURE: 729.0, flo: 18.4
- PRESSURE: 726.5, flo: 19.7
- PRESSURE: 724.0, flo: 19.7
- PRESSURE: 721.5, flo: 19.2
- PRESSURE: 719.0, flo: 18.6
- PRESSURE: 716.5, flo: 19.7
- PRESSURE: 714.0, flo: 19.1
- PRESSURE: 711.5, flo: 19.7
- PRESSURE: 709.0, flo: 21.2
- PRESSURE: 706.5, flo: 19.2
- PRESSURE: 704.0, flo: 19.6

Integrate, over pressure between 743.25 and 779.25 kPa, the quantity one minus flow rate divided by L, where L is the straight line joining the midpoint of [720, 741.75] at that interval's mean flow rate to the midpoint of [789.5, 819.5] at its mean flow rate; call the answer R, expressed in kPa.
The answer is 3.41 kPa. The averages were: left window 18.9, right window 20.8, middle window 17.8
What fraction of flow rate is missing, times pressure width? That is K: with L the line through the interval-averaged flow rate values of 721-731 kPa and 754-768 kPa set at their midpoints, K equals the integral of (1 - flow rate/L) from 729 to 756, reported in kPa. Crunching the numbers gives 2.2 kPa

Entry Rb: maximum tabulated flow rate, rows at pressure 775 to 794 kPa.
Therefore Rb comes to 19.6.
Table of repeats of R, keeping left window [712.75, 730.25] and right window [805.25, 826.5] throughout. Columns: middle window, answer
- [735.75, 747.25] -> 1.45 kPa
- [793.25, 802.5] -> 1.05 kPa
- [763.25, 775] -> 0.75 kPa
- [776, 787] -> 1.53 kPa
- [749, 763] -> 2.35 kPa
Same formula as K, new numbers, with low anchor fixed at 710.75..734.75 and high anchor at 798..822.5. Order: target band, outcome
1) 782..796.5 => 2.12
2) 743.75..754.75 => 2.36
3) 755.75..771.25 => 1.36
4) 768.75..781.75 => 1.02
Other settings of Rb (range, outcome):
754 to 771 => 19.9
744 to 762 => 18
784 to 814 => 24.9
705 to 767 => 21.2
